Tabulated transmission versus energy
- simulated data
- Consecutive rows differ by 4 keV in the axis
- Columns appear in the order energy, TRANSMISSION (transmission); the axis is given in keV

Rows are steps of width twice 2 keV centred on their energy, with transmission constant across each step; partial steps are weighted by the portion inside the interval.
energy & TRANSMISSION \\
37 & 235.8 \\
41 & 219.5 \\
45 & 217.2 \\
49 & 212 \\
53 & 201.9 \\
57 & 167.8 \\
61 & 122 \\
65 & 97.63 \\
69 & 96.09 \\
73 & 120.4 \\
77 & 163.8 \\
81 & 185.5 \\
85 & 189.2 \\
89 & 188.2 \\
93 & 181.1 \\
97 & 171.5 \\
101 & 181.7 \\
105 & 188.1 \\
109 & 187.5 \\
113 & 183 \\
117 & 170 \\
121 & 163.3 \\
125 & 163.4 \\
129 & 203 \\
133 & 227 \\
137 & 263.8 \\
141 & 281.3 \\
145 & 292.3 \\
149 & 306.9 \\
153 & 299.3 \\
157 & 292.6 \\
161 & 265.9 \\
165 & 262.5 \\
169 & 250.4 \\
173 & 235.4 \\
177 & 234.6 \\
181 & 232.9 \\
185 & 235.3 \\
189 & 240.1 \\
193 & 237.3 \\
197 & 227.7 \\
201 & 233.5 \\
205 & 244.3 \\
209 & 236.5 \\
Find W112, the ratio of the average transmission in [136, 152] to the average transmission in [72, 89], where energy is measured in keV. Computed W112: 1.69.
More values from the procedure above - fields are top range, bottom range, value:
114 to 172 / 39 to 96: 1.45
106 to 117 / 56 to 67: 1.45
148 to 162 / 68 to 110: 1.72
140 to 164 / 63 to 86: 2.06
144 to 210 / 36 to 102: 1.47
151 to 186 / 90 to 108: 1.42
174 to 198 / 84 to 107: 1.28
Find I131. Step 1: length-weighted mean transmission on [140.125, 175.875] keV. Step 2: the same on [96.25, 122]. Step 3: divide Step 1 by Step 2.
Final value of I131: 1.54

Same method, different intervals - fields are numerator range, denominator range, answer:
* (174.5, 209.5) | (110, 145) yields 1.12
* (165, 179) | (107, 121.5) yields 1.37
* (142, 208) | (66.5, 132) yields 1.49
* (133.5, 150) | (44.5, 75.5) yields 1.84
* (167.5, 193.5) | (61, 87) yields 1.69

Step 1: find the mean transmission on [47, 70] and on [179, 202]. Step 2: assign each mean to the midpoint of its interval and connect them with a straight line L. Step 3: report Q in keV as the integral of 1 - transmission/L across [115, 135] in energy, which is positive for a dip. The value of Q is 0.9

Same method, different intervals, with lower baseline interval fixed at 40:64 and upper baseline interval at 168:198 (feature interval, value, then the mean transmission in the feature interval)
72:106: 4.1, 176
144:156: -4.1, 300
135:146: -2.9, 278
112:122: 1.8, 172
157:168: -1.9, 268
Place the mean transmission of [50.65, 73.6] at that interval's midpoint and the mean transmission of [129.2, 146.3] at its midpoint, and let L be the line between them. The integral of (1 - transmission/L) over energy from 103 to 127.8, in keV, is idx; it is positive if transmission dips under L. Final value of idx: 5.0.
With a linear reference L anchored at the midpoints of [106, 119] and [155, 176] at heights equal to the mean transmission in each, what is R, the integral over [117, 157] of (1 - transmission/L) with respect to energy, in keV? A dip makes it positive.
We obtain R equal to -4.24 keV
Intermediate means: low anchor 181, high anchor 260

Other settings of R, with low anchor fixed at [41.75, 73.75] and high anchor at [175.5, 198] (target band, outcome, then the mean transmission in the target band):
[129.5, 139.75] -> -1.9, 242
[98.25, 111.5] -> 0.1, 185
